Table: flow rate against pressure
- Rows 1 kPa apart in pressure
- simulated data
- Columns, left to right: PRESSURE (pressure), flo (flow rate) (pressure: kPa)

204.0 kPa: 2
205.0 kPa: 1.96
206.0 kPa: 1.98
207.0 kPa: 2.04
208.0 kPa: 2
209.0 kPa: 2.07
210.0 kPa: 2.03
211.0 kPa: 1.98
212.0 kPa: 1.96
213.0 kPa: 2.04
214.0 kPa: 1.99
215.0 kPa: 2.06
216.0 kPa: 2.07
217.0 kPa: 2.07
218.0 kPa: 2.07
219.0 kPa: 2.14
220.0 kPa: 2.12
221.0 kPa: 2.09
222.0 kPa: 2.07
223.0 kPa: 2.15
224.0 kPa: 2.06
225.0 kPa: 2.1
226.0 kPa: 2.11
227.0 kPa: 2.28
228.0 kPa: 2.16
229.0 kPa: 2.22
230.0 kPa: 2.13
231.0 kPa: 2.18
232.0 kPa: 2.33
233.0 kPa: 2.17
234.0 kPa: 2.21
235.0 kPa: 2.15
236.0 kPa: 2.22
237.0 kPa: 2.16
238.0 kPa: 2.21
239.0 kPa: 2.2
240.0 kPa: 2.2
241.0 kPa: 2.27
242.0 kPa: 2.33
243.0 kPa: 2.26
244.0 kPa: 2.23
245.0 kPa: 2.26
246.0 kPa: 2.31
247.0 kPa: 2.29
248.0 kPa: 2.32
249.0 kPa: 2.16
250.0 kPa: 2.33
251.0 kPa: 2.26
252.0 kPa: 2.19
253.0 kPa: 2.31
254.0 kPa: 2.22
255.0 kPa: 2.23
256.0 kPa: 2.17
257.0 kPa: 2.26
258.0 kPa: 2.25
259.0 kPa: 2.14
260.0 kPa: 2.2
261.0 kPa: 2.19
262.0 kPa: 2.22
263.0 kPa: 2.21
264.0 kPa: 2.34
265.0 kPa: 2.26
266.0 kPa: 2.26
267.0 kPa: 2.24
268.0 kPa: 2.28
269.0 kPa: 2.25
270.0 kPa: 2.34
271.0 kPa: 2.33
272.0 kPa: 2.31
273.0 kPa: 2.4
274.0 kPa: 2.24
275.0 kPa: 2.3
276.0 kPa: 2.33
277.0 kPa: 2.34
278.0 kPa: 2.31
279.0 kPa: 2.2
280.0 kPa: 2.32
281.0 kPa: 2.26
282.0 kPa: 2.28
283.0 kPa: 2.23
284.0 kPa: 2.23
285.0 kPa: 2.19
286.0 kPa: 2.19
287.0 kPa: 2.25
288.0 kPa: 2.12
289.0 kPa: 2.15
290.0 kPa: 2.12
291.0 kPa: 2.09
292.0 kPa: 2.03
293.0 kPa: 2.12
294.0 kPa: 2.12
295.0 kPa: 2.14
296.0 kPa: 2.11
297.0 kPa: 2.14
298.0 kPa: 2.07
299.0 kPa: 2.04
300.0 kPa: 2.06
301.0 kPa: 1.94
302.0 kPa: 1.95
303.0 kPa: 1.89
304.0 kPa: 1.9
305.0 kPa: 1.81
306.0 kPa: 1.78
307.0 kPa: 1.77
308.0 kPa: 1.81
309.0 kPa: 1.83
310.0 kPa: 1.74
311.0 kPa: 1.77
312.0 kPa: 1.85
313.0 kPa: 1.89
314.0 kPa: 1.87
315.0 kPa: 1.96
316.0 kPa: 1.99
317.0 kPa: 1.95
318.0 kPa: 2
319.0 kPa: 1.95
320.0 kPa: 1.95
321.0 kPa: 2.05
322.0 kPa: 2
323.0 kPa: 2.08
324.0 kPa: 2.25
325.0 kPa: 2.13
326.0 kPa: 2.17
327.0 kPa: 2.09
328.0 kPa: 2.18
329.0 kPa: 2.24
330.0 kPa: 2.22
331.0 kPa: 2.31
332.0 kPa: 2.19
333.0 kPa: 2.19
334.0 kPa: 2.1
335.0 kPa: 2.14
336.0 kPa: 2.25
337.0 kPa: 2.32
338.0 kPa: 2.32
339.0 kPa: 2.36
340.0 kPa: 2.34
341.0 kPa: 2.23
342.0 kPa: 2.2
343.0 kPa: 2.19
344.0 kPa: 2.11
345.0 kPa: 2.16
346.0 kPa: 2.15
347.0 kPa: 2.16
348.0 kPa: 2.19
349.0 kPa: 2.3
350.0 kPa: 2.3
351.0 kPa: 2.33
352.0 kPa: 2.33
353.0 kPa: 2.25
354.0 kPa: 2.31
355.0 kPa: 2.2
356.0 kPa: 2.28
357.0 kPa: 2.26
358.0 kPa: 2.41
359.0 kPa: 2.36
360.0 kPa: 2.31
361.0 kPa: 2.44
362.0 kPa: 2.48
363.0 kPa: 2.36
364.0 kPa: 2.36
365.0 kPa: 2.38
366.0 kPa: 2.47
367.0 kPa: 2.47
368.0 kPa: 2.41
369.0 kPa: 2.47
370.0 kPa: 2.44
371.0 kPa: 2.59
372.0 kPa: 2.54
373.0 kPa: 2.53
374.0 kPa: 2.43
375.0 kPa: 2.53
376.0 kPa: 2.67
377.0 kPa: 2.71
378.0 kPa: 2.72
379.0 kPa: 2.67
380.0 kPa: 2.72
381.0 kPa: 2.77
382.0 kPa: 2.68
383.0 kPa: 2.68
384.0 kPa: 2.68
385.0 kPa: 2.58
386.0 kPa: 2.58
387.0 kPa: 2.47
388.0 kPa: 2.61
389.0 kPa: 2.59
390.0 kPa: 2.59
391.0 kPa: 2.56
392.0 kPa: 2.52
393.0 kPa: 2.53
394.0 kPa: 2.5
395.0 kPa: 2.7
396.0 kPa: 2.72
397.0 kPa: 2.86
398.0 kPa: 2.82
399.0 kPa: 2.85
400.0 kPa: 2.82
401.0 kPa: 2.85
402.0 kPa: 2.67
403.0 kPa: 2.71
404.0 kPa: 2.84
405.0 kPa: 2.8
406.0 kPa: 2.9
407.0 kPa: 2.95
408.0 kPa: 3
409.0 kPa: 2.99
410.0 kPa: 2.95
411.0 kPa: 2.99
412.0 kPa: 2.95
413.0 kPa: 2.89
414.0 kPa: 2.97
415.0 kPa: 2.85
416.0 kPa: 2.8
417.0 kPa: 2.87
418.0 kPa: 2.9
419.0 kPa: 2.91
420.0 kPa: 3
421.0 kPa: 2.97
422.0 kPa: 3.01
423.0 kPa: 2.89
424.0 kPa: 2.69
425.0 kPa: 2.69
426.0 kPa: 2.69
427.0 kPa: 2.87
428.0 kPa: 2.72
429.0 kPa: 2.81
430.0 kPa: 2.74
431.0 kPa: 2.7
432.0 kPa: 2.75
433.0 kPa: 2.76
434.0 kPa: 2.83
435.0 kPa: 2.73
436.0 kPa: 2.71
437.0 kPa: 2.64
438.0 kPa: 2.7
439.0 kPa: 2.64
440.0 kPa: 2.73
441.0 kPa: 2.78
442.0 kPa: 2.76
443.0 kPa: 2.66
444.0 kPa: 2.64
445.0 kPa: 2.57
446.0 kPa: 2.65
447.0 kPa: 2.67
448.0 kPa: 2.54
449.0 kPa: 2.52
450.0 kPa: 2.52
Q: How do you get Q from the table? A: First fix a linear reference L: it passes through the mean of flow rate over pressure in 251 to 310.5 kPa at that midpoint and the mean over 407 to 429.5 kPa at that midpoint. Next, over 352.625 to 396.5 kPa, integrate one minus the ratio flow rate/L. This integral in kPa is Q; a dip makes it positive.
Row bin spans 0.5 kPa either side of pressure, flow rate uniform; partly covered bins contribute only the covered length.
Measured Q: 2.3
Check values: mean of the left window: 2.15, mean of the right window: 2.88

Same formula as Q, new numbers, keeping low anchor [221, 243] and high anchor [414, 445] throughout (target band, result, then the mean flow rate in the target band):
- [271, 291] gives 0.72 kPa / 2.25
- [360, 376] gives 0.83 kPa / 2.46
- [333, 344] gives 1.19 kPa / 2.24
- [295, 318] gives 4.66 kPa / 1.92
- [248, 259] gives 0.06 kPa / 2.24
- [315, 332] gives 2.53 kPa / 2.1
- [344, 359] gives 1.70 kPa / 2.26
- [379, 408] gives -0.33 kPa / 2.7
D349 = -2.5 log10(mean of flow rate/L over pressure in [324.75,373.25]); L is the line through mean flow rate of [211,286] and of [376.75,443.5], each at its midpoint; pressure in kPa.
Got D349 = 0.117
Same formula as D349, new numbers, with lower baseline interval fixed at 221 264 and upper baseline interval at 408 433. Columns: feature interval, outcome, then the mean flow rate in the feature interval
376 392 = 0.036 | 2.64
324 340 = 0.146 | 2.22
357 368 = 0.108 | 2.4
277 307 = 0.139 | 2.1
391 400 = 0.032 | 2.69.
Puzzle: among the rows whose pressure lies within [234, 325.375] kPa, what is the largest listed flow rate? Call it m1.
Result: 2.4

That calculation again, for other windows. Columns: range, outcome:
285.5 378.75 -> 2.72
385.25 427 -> 3.01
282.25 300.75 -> 2.25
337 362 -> 2.48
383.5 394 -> 2.68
